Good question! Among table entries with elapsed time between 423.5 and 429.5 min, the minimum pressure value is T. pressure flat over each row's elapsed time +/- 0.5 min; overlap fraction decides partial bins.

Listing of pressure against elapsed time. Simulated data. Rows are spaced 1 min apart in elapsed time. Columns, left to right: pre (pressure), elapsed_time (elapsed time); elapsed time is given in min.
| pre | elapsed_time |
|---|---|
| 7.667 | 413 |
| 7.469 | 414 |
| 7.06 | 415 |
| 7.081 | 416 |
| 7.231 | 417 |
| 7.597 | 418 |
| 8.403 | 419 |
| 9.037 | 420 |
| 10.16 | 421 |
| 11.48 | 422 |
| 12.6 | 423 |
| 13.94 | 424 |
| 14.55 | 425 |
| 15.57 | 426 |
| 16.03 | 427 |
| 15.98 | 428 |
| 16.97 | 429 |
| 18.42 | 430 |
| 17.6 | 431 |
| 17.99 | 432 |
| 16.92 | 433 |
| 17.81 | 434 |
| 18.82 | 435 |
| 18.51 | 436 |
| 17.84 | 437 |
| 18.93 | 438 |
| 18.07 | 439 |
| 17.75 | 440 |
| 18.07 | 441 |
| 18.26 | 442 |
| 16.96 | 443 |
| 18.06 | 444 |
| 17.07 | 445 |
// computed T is 13.94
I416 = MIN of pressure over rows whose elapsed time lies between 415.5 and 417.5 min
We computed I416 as 7.081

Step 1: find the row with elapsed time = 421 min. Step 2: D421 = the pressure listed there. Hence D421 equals 10.16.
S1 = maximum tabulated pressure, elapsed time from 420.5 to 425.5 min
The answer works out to 14.55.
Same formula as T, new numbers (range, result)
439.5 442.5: 17.75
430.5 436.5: 16.92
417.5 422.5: 7.597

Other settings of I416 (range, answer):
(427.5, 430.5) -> 15.98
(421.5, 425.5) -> 11.48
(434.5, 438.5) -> 17.84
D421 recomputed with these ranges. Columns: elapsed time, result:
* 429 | 16.97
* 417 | 7.231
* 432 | 17.99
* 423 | 12.6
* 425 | 14.55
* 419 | 8.403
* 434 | 17.81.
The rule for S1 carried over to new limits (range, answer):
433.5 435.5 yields 18.82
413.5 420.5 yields 9.037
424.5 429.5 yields 16.97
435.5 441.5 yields 18.93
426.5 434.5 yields 18.42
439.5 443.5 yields 18.26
